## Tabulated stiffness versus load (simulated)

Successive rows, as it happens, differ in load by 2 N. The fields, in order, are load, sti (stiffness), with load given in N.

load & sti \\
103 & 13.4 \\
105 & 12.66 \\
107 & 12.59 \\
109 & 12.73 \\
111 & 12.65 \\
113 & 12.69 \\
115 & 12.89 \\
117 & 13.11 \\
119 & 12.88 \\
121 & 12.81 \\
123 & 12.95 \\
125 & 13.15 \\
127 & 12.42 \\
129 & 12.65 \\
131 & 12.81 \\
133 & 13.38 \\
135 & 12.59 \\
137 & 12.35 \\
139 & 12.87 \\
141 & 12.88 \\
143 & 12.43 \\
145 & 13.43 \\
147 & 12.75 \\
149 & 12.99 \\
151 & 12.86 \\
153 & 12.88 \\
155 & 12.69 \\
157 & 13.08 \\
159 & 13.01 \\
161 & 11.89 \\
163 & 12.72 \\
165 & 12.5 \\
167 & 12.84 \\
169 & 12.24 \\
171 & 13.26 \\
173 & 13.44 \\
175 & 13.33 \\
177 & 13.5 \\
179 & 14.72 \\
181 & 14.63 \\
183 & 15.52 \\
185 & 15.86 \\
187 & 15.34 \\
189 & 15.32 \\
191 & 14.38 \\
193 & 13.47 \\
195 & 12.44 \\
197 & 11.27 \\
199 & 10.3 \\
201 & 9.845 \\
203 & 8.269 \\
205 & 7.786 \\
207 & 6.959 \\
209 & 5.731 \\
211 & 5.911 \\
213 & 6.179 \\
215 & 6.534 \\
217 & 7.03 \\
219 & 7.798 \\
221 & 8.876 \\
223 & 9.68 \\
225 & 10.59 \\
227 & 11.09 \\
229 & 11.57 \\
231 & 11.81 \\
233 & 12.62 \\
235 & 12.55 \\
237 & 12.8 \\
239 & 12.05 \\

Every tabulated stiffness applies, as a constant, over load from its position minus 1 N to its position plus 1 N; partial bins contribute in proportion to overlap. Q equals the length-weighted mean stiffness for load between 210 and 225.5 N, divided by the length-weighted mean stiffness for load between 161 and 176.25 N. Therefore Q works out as 0.60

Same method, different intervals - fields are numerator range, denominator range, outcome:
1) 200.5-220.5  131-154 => 0.56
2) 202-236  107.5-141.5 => 0.69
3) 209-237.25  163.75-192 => 0.67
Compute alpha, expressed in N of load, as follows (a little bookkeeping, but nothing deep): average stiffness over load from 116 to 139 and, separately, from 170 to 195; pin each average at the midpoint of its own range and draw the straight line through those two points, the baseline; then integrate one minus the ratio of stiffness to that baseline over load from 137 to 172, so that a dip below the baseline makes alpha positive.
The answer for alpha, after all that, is 2.0 N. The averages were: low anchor 12.8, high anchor 14.3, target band 12.8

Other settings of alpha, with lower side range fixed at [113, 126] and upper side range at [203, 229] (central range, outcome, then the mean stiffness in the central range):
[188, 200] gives -4.9 N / 12.9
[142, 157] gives -1.9 N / 12.9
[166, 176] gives -2.6 N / 13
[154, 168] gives -2.4 N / 12.7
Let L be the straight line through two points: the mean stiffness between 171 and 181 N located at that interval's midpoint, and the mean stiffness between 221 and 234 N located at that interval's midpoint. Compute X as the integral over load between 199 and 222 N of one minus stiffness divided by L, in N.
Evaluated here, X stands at 8.6 N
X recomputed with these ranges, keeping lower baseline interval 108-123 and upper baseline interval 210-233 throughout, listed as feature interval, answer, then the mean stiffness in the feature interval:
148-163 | -1.8 N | 12.8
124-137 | -0.5 N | 12.8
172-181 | -2.7 N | 13.8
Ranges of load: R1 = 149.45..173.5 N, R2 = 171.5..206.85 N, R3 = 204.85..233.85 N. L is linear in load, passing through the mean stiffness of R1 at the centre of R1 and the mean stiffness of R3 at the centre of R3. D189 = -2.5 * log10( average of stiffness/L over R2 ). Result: -0.17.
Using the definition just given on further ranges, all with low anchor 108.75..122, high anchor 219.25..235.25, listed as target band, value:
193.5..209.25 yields 0.21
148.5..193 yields -0.15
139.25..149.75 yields -0.05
